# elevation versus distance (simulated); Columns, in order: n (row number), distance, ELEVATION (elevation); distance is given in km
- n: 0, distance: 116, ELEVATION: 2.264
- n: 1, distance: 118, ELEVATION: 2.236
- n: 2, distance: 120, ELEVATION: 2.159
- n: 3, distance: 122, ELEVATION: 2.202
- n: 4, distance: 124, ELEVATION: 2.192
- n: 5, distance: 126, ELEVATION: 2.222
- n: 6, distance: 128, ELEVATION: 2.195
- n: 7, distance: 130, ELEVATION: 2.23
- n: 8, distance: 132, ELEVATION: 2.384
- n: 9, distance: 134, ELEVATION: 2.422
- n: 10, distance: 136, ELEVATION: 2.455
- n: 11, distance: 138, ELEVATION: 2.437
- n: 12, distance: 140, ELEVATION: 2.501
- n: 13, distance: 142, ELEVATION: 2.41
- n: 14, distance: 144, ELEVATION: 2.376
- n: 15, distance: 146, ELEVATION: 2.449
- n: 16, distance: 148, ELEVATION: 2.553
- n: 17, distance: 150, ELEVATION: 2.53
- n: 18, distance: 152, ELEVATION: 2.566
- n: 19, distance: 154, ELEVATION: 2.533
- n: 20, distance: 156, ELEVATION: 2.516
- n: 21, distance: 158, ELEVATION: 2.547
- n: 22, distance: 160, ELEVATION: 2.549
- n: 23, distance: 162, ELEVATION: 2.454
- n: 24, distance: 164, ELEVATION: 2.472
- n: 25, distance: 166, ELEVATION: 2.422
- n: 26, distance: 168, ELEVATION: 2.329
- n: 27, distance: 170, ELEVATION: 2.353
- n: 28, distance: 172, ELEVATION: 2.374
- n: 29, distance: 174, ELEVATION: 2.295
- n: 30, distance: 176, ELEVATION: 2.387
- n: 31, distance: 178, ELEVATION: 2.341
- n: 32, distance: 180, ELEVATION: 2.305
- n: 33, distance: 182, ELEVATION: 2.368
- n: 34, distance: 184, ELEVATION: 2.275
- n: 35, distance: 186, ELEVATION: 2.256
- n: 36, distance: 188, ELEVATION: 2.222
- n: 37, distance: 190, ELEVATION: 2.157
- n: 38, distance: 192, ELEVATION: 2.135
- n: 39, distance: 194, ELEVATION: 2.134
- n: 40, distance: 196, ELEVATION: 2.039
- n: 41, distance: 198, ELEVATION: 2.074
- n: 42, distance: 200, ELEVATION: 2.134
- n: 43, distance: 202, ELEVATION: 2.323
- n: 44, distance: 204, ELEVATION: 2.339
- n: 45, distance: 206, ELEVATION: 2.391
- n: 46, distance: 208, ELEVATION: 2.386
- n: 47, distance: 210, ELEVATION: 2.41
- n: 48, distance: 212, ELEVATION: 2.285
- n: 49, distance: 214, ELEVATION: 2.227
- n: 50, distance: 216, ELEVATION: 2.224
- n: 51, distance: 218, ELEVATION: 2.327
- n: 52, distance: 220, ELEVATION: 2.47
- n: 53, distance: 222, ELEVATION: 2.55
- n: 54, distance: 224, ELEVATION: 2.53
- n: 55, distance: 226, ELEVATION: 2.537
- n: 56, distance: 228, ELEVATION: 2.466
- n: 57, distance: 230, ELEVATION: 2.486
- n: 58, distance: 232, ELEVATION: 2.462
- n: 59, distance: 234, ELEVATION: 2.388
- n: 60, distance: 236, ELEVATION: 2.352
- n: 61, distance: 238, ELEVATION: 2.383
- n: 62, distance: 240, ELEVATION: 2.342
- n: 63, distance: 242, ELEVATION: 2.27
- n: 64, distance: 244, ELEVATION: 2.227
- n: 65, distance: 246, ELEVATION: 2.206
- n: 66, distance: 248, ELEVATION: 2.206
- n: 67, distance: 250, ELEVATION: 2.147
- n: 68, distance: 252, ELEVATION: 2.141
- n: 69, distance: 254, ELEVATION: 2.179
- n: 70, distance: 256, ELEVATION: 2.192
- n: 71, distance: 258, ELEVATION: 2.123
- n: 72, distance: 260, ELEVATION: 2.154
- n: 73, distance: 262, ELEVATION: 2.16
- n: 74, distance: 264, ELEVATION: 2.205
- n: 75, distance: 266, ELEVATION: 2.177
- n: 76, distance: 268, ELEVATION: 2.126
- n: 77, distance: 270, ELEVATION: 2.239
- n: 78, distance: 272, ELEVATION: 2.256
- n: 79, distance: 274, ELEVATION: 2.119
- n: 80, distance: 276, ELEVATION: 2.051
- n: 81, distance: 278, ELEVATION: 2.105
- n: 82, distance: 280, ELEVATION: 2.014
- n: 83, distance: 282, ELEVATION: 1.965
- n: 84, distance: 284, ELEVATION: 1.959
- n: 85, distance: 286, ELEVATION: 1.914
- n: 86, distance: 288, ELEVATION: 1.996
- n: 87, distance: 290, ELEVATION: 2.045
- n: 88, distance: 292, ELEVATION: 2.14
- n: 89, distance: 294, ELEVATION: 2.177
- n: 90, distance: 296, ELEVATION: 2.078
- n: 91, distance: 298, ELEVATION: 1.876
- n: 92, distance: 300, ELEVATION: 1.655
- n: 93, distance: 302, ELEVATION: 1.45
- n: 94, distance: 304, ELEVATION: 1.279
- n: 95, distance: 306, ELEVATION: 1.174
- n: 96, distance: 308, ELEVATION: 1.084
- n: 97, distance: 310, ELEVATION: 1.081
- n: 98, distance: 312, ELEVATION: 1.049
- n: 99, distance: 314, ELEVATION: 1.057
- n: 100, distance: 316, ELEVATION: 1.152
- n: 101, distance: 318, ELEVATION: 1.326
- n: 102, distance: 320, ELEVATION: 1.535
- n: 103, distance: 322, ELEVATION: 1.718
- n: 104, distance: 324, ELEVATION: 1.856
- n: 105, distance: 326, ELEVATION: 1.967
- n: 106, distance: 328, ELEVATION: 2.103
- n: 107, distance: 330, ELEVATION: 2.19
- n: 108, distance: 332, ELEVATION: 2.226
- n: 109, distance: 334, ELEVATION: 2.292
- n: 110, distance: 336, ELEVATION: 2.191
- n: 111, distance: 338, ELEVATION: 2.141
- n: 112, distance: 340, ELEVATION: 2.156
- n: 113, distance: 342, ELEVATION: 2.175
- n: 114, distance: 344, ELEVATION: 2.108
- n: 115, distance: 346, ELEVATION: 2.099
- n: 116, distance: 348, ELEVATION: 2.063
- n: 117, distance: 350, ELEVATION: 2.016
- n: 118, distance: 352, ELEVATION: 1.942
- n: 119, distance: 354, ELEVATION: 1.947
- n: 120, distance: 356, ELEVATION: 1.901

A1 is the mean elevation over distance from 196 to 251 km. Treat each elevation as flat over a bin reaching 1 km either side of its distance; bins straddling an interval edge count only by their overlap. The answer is 2.33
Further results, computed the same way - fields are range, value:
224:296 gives 2.2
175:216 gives 2.26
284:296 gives 2.05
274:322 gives 1.67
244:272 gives 2.18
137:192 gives 2.4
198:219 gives 2.29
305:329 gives 1.43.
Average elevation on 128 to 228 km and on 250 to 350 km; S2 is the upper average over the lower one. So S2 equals 0.81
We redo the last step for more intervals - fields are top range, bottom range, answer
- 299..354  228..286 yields 0.79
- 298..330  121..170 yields 0.61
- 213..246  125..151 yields 0.99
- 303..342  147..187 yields 0.69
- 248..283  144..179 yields 0.87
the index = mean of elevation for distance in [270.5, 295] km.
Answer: 2.07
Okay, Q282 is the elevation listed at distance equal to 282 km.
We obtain 1.965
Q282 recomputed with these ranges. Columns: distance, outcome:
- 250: 2.147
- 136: 2.455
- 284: 1.959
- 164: 2.472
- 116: 2.264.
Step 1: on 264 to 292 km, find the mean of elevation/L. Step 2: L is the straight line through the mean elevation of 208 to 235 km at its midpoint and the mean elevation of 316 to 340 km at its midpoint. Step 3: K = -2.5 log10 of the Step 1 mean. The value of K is 0.04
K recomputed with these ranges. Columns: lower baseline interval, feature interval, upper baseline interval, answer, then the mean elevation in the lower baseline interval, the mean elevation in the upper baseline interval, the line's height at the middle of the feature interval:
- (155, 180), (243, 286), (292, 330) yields -0.16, 2.42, 1.57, 1.84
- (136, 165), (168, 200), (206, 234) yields 0.10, 2.49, 2.41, 2.45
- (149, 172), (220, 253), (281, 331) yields -0.15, 2.47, 1.67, 2.06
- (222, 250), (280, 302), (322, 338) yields 0.13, 2.37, 2.09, 2.21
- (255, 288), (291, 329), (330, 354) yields 0.33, 2.11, 2.12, 2.12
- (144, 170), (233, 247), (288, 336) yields -0.12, 2.48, 1.69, 2.06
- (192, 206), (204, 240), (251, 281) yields -0.11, 2.19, 2.15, 2.17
